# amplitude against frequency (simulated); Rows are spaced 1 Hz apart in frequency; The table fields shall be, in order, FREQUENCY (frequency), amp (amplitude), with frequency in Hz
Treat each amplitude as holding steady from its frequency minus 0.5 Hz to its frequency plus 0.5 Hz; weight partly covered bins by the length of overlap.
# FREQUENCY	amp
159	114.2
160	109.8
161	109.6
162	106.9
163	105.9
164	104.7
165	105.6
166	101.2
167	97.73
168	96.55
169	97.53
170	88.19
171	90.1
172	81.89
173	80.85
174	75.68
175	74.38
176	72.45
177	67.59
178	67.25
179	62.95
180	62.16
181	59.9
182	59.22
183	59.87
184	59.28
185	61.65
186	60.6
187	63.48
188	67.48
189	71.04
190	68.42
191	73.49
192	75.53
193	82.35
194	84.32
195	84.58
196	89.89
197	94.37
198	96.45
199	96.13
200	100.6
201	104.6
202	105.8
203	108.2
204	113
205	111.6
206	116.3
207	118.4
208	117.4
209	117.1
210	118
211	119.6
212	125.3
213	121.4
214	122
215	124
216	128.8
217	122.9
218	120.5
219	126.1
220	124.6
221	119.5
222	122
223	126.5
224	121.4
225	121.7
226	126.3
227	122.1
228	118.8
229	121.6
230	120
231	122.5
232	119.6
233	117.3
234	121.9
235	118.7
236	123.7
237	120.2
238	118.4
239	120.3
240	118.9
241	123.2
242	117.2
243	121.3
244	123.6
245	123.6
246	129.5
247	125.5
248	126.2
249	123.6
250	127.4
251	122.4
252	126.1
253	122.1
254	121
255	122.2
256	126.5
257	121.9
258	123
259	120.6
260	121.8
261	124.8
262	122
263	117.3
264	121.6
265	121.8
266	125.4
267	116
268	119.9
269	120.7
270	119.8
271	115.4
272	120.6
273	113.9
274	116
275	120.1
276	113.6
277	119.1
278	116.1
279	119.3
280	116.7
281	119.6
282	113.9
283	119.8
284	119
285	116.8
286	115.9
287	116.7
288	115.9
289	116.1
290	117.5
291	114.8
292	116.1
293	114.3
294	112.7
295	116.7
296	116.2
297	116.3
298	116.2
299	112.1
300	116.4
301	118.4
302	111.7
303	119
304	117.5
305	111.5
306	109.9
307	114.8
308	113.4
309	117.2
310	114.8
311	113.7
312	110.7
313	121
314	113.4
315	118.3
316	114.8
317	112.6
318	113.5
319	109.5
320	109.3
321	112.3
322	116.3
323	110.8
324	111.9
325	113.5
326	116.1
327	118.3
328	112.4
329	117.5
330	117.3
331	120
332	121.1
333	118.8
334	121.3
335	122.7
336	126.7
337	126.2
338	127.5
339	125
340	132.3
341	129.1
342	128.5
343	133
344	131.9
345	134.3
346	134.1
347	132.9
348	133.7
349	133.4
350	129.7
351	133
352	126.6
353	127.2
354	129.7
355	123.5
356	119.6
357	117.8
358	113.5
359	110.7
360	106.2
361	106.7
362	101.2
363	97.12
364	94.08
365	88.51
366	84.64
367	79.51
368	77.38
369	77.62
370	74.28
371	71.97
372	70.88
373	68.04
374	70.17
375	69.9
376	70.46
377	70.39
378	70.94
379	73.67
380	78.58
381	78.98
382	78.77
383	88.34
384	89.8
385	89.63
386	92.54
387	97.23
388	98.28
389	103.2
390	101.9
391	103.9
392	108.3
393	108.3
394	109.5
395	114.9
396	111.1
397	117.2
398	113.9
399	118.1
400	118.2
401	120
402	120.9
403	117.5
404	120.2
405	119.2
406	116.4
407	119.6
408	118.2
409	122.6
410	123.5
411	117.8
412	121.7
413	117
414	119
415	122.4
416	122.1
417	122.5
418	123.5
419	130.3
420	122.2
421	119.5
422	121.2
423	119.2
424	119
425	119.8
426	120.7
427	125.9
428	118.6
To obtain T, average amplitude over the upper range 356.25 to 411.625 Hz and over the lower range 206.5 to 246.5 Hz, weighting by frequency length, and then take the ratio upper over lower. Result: 0.8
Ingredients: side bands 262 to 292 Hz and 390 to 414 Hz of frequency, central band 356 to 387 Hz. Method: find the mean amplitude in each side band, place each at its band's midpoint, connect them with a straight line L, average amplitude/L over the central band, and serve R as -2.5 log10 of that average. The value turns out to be 0.329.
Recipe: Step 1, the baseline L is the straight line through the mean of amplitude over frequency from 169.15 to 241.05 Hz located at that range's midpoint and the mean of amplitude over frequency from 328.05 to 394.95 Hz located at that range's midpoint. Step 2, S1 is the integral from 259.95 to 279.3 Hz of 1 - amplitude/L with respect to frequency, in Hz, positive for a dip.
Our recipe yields -3.2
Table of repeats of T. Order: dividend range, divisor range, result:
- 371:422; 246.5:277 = 0.86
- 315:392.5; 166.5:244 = 1.05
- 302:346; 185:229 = 1.12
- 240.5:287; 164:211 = 1.39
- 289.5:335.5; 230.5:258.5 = 0.94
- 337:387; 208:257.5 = 0.84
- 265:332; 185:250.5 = 1.04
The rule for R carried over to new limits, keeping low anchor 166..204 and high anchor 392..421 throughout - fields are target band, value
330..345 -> -0.18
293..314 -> -0.14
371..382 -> 0.49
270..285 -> -0.22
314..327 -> -0.10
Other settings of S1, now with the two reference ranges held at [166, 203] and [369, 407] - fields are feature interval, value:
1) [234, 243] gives -3.9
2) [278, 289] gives -3.7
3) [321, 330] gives -2.4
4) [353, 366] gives -2.1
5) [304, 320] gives -4.3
